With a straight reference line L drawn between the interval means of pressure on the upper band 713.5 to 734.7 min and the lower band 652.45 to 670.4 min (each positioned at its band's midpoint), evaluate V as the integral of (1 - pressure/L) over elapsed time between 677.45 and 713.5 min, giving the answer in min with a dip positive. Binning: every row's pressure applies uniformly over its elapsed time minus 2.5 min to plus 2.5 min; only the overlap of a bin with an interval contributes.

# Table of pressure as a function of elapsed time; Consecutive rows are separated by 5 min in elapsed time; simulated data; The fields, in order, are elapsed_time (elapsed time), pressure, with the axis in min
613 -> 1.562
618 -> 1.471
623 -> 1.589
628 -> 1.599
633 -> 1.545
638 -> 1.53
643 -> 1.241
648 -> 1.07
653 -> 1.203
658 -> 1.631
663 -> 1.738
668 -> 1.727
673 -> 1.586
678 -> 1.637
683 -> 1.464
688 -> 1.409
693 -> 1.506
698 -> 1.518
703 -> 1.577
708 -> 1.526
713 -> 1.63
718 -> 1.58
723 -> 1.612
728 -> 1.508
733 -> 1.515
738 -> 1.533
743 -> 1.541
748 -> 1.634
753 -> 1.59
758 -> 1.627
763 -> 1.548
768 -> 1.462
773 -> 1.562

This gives 1.44 min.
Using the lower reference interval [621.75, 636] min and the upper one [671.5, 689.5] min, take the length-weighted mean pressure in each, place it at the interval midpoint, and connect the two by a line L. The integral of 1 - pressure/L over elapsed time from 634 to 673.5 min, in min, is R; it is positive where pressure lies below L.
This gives 2.2 min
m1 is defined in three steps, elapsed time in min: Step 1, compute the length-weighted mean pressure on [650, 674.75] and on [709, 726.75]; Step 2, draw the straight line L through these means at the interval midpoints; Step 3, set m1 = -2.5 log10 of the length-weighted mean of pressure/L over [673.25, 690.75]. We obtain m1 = 0.04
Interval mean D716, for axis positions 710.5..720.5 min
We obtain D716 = 1.6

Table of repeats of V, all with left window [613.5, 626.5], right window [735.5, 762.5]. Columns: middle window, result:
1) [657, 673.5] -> -1.37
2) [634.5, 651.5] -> 2.81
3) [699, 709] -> 0.11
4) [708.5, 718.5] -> -0.15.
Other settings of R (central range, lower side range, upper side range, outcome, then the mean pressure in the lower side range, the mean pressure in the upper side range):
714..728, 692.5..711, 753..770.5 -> -0.4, 1.54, 1.55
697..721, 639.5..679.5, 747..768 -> -0.6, 1.48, 1.58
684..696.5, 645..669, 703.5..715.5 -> 0.6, 1.45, 1.58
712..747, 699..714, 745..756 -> 0.6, 1.57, 1.61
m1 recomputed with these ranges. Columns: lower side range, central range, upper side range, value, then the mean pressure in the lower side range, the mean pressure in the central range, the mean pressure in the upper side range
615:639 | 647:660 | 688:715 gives 0.174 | 1.55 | 1.32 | 1.54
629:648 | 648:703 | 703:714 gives -0.022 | 1.4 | 1.52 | 1.57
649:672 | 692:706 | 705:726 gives 0.025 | 1.54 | 1.54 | 1.58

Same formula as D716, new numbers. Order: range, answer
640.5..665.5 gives 1.38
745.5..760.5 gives 1.62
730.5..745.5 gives 1.53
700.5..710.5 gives 1.55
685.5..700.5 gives 1.48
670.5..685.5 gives 1.56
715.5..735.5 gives 1.55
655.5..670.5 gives 1.7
